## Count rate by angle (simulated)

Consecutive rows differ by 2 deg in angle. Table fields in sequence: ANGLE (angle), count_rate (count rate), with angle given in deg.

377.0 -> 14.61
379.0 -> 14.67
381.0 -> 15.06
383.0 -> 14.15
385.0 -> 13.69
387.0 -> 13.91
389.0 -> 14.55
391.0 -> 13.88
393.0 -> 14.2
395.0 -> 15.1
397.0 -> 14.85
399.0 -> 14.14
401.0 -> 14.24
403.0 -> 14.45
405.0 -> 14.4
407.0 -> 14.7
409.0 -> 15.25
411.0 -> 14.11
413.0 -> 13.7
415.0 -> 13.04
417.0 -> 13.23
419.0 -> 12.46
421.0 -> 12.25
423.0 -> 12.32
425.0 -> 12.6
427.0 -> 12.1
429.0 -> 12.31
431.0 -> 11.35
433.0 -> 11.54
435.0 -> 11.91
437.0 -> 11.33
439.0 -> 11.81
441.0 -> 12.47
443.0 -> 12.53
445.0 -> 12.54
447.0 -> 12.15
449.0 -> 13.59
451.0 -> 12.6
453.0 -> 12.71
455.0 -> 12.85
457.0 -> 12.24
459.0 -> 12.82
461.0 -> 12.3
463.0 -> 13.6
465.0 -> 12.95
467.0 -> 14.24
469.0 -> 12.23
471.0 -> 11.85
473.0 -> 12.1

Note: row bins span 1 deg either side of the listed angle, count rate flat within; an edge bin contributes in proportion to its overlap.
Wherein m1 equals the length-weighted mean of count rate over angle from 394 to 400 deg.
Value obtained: 14.7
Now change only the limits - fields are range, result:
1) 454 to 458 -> 12.5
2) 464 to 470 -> 13.1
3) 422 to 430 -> 12.3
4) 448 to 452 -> 13.1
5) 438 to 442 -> 12.1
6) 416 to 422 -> 12.6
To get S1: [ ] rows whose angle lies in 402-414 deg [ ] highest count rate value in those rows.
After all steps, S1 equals 15.25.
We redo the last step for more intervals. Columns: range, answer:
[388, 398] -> 15.1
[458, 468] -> 14.24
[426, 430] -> 12.31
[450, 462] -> 12.85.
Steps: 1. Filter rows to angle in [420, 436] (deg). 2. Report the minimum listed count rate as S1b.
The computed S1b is 11.35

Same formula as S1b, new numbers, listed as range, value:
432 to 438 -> 11.33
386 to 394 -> 13.88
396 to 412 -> 14.11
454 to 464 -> 12.24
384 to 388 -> 13.69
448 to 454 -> 12.6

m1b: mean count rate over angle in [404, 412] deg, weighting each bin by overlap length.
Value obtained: 14.6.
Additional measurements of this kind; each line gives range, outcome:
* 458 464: 12.9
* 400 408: 14.4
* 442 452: 12.7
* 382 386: 13.9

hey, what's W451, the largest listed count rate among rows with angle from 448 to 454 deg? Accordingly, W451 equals 13.59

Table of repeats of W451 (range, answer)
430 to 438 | 11.91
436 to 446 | 12.54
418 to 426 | 12.6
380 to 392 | 15.06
